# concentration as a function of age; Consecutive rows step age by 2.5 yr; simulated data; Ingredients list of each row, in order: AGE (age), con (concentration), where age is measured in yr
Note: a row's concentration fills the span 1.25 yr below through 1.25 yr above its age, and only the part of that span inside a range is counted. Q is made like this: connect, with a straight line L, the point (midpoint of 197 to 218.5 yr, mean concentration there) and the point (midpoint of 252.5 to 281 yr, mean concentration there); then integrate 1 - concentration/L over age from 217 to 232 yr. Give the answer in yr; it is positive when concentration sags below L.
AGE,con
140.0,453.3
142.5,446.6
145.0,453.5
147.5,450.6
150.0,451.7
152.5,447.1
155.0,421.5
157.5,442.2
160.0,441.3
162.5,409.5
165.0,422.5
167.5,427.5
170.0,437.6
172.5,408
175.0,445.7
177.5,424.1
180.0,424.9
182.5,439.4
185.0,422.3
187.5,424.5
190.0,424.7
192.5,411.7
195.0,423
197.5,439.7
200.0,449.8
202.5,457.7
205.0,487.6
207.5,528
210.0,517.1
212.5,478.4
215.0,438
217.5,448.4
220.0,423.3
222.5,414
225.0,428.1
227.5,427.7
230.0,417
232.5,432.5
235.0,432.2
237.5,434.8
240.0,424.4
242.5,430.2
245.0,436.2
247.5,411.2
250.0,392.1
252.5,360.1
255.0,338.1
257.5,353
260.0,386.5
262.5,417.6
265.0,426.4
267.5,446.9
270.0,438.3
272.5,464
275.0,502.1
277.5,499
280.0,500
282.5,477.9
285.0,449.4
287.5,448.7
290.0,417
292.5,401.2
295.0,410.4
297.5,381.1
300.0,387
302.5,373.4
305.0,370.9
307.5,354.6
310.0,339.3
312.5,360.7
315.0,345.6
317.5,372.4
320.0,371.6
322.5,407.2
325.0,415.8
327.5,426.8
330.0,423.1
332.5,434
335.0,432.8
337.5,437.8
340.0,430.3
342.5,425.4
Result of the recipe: 1.1 yr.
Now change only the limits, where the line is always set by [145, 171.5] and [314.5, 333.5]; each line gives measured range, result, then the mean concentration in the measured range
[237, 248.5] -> -0.25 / 427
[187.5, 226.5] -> -2.26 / 450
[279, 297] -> -1.38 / 440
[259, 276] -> -1.12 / 440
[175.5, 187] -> 0.06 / 429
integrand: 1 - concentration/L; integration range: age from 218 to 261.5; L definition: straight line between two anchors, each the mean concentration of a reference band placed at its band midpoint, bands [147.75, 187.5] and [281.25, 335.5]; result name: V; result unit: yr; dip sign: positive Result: 0.6 yr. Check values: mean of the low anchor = 431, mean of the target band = 409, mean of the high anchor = 400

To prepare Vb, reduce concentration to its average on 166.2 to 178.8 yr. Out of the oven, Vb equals 429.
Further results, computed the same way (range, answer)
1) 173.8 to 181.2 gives 432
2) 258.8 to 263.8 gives 402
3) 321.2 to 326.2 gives 411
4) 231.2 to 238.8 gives 433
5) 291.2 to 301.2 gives 395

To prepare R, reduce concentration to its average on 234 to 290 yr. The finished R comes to 430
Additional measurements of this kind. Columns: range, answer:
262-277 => 453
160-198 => 426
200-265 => 429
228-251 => 424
